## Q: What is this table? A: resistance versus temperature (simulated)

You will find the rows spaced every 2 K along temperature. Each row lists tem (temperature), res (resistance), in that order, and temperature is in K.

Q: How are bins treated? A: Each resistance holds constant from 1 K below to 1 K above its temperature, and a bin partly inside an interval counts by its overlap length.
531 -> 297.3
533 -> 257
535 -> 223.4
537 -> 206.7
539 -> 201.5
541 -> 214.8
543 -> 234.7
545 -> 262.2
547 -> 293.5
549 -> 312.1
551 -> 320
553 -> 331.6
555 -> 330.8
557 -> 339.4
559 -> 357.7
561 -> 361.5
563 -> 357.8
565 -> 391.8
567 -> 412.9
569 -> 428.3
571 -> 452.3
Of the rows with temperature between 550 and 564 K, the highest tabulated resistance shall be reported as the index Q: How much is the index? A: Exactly 361.5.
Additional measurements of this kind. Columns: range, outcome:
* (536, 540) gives 206.7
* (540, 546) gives 262.2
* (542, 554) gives 331.6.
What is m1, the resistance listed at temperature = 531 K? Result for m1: 297.3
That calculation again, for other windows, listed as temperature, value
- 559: 357.7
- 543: 234.7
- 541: 214.8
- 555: 330.8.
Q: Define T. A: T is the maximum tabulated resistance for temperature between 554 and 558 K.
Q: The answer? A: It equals 339.4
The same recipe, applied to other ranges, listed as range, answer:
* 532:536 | 257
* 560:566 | 391.8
